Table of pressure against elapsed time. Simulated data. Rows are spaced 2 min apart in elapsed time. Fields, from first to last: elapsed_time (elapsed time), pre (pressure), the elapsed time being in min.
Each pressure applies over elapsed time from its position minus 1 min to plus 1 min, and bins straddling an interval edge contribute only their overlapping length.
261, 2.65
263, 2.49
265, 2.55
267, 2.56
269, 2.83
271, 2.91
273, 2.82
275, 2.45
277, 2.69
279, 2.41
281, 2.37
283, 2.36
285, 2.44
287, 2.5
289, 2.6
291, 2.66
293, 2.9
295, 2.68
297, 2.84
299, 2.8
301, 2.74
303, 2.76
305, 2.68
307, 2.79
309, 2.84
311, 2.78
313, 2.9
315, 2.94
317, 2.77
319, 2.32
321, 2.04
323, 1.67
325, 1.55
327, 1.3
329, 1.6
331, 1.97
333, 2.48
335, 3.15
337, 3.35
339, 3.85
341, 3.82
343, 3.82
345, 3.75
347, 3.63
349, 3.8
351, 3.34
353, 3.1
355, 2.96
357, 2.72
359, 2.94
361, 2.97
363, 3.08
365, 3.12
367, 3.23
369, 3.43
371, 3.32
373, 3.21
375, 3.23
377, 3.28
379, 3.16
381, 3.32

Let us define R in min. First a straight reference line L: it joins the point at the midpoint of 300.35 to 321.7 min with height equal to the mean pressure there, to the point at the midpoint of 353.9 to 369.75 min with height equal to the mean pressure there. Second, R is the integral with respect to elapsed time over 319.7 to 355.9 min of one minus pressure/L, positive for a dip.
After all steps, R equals 0.7 min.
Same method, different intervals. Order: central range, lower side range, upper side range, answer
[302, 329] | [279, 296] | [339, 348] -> 6.4 min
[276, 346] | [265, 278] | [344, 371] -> 6.8 min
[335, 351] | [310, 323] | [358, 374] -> -4.3 min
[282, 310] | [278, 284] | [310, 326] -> -3.6 min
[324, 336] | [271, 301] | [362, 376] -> 3.8 min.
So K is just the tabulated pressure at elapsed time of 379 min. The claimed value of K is 3.16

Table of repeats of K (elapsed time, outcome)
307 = 2.79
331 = 1.97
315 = 2.94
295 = 2.68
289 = 2.6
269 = 2.83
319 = 2.32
